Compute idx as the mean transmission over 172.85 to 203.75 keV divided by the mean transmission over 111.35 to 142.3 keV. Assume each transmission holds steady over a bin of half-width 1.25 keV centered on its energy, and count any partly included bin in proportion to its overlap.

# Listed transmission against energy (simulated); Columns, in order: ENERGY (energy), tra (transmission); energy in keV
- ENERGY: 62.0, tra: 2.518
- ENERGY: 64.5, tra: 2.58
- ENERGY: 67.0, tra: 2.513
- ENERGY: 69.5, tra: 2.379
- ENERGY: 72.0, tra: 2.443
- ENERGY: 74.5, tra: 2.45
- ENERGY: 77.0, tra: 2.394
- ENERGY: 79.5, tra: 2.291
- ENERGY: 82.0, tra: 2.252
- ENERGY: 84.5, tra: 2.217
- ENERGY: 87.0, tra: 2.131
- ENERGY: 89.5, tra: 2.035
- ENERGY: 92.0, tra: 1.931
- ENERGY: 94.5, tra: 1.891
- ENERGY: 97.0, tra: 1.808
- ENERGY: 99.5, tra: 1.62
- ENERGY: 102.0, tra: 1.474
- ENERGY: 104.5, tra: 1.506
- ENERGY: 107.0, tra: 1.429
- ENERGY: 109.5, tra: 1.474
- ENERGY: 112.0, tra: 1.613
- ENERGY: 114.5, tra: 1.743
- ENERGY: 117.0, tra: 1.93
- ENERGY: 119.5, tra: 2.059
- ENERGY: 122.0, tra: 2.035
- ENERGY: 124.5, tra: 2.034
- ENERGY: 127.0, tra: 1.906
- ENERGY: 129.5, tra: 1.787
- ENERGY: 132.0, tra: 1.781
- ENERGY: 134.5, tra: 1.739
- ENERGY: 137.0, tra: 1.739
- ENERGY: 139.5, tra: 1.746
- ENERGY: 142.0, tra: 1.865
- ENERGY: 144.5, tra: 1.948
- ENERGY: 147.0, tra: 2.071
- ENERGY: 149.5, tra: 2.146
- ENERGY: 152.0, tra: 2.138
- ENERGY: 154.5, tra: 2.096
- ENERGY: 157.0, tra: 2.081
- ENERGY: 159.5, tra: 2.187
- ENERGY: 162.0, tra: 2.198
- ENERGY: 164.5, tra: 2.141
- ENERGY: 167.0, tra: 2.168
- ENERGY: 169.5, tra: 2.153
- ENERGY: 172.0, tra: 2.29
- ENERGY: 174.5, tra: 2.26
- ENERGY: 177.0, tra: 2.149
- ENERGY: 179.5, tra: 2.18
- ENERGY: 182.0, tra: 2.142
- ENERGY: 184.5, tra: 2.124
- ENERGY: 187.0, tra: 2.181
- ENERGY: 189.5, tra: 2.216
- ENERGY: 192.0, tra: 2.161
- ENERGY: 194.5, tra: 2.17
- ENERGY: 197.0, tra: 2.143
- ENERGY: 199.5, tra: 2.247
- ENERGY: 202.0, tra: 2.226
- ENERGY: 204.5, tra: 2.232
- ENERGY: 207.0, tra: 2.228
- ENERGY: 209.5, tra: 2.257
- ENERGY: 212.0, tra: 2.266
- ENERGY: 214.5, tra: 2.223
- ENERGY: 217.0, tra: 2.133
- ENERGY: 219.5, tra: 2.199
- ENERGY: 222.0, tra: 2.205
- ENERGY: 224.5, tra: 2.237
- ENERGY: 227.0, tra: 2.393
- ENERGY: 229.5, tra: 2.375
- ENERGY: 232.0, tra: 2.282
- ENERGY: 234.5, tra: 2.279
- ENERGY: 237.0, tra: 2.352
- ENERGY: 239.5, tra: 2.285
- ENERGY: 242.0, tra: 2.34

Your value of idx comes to 1.18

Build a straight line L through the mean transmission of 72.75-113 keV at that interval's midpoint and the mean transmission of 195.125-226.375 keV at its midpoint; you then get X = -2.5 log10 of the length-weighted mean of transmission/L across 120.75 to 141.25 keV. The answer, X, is 0.09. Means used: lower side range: 1.92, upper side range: 2.22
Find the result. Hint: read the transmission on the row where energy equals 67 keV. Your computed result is 2.513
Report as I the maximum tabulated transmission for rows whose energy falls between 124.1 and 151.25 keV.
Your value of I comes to 2.146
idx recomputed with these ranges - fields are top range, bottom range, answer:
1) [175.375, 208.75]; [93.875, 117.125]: 1.34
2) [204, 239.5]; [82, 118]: 1.27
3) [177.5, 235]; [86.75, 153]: 1.21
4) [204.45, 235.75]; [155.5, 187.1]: 1.04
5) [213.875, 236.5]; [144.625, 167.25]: 1.06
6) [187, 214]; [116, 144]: 1.18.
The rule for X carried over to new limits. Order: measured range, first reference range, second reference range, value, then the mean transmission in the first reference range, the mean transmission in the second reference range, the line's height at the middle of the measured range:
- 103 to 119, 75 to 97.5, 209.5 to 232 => 0.30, 2.13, 2.26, 2.15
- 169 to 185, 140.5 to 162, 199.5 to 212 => -0.02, 2.07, 2.24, 2.15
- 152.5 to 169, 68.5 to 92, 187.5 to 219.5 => 0.04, 2.27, 2.21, 2.23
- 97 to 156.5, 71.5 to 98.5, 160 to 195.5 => 0.19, 2.15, 2.18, 2.17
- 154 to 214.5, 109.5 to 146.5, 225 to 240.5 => -0.05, 1.84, 2.32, 2.1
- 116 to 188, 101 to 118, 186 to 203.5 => -0.09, 1.59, 2.19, 1.89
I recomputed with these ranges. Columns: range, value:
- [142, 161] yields 2.187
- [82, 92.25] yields 2.252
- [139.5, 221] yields 2.29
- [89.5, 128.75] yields 2.059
